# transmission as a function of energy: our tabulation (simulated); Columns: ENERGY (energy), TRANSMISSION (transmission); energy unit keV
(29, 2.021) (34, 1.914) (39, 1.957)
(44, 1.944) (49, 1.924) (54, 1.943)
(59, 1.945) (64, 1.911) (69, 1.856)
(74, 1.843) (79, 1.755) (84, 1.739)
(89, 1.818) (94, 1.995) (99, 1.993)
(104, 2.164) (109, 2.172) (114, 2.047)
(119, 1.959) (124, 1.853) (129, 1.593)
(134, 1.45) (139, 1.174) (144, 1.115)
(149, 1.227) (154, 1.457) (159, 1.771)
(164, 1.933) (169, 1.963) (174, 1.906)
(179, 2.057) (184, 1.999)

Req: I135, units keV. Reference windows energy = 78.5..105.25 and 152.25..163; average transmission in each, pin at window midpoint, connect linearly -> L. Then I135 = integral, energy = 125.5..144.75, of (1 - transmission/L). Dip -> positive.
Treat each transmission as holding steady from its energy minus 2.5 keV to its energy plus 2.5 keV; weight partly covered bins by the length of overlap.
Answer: 4.11 keV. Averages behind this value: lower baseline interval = 1.91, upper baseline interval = 1.67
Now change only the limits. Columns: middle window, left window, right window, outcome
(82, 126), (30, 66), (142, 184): -3.7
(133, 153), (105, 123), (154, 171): 7.0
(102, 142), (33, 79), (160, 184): 3.0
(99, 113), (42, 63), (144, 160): -4.0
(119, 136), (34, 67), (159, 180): 2.2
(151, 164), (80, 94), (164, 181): 1.9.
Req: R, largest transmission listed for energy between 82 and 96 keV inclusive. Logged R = 1.995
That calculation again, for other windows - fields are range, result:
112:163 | 2.047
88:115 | 2.172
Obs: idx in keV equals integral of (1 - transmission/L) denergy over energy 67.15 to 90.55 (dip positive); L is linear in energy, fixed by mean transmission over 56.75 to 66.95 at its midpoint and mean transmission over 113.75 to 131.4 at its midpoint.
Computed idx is 1.2 keV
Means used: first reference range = 1.92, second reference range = 1.84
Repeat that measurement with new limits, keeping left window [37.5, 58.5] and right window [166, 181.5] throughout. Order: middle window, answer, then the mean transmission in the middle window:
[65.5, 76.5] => 0.5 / 1.86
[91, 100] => -0.1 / 1.98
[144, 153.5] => 3.5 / 1.25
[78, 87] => 0.9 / 1.75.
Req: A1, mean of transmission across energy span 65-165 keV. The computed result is 1.75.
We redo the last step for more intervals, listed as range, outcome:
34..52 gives 1.94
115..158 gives 1.51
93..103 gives 2.02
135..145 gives 1.19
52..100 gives 1.88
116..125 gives 1.92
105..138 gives 1.83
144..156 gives 1.29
